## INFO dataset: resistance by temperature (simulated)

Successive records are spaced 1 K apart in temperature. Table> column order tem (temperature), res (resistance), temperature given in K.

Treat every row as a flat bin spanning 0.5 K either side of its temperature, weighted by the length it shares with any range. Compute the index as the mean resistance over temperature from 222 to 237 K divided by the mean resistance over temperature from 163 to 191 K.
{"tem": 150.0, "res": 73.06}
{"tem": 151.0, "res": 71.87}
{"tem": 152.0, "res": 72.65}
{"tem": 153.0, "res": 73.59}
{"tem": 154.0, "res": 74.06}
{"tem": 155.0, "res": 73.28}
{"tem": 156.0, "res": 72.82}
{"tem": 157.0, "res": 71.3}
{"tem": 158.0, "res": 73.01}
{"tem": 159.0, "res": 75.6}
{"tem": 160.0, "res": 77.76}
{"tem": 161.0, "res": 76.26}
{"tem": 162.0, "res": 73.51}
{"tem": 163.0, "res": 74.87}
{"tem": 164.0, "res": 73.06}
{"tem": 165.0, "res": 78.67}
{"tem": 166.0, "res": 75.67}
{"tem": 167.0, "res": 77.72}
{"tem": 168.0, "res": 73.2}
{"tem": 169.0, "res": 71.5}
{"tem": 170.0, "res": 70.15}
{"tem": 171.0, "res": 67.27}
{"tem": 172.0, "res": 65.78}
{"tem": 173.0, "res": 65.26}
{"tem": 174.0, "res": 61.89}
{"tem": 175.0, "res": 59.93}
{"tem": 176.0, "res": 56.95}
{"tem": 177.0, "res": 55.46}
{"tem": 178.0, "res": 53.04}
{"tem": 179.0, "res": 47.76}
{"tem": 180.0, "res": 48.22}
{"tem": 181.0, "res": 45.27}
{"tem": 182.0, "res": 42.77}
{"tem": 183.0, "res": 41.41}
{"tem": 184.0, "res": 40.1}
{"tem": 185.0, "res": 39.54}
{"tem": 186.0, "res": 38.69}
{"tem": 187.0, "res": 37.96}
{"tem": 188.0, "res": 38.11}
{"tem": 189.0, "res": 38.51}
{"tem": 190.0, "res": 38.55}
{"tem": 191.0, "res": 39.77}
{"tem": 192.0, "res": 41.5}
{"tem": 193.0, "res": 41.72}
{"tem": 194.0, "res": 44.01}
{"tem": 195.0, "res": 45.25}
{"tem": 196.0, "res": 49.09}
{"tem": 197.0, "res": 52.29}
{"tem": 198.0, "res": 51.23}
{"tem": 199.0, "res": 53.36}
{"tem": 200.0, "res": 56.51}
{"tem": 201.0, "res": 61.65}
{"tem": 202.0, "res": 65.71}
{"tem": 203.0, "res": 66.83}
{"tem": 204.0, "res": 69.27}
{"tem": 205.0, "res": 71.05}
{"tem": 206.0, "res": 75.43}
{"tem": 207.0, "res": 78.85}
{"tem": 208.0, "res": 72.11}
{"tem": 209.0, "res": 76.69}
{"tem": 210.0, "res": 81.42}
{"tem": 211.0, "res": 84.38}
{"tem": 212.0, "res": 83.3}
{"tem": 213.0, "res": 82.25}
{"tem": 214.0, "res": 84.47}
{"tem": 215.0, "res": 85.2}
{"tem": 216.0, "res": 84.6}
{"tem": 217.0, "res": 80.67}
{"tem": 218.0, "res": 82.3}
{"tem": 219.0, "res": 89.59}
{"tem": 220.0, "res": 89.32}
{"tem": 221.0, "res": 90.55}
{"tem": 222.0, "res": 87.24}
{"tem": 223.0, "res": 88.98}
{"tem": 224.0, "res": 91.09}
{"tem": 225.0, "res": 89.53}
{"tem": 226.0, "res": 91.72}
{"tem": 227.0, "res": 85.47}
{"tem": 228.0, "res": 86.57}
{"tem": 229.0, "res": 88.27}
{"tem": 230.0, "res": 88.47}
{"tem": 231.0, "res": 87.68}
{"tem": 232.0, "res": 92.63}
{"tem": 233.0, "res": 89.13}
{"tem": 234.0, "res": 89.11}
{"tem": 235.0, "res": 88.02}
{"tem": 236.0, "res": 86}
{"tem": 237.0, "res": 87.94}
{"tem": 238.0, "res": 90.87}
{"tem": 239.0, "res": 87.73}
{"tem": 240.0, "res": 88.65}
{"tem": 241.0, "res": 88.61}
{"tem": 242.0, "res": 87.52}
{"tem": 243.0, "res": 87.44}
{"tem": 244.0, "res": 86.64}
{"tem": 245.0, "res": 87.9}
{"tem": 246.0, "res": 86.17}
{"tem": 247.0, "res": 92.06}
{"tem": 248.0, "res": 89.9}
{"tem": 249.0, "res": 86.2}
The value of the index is 1.59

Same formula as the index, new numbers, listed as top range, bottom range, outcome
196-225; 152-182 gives 1.13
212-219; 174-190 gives 1.82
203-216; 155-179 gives 1.13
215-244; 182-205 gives 1.83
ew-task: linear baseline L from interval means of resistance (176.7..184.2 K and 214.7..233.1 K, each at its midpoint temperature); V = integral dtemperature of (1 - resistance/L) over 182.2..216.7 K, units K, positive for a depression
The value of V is 3.6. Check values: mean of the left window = 46.8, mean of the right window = 87.8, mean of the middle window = 59.1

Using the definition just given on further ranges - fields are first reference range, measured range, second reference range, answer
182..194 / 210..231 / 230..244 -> -4.3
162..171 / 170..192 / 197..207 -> 6.6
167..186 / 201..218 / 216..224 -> 0.5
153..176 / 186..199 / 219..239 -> 5.9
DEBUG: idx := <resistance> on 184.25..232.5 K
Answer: 69.4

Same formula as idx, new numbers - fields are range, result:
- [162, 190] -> 57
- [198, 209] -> 66.8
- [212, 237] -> 87.4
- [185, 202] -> 45.9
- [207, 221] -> 82.9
